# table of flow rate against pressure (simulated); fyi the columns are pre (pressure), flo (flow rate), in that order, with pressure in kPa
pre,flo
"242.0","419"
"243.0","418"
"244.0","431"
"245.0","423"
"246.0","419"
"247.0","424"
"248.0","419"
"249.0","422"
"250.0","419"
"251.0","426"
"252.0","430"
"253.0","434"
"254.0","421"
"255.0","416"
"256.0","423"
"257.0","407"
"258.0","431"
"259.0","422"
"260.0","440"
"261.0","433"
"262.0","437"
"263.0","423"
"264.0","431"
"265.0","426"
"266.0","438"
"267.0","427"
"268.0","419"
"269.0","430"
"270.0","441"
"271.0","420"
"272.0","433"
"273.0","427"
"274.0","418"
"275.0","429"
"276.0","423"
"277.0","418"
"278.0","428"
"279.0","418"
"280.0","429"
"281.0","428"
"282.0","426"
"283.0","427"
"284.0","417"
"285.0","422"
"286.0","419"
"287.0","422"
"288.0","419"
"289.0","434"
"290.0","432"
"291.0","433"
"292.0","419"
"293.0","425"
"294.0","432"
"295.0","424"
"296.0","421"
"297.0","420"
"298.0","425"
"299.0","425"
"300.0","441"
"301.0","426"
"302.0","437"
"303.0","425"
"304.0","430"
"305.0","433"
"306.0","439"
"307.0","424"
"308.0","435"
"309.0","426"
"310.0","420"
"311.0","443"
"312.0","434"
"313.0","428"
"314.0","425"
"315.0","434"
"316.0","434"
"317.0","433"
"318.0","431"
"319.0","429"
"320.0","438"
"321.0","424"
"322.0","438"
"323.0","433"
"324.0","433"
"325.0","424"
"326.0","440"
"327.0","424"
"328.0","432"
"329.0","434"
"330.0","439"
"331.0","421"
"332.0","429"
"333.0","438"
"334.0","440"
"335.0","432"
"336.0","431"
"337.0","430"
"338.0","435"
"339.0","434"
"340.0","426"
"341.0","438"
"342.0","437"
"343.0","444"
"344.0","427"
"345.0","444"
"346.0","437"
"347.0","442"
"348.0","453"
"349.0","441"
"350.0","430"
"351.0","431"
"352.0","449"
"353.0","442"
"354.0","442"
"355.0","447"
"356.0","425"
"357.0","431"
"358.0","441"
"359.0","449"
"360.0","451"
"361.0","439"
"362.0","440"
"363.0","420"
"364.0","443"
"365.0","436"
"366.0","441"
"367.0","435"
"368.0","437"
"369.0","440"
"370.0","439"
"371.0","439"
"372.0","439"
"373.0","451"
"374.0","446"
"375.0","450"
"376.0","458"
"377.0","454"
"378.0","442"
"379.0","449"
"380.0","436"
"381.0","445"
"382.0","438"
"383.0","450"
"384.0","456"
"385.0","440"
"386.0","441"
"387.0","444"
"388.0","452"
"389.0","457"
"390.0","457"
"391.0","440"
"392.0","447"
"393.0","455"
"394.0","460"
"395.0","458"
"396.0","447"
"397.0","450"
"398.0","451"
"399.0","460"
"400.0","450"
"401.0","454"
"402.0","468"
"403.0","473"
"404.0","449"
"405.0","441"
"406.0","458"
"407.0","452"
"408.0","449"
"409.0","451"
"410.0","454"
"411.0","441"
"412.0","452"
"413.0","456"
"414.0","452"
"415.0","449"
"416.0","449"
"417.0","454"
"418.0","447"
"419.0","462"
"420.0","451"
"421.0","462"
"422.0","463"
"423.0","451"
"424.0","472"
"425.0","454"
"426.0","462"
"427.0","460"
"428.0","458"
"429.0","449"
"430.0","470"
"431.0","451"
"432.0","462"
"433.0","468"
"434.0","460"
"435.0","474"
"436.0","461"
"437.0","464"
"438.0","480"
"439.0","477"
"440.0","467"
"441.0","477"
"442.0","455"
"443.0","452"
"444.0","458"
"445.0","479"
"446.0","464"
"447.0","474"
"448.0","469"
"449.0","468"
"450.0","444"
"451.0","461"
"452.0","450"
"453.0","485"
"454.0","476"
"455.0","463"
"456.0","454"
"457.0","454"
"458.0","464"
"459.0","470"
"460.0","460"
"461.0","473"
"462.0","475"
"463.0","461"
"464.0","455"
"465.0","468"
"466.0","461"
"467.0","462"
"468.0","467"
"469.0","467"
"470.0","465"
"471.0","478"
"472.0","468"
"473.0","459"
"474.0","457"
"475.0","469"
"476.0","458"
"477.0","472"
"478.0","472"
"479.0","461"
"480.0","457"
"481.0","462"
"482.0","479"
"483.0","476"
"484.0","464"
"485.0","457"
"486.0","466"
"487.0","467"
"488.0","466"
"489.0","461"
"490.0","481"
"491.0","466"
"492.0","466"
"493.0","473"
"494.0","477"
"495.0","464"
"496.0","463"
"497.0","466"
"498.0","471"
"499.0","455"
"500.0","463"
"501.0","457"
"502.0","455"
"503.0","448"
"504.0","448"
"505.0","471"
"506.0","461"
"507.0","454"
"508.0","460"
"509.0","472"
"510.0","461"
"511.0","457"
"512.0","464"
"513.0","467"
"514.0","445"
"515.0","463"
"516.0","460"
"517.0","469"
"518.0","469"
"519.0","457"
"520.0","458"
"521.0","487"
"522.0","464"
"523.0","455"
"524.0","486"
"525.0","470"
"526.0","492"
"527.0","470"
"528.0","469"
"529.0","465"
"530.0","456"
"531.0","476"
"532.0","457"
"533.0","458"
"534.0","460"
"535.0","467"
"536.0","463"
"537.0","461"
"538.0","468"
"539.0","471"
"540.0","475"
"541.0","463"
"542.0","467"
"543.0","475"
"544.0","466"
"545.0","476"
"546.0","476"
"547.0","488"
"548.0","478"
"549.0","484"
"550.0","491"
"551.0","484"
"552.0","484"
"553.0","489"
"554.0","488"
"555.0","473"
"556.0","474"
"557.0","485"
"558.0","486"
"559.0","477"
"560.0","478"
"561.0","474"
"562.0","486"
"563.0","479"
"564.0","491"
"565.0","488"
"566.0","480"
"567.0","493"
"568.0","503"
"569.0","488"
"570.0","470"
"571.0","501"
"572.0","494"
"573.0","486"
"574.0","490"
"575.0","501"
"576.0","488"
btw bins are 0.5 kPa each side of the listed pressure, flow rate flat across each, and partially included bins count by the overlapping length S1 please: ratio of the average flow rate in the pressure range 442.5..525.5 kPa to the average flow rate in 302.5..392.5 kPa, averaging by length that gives 1.06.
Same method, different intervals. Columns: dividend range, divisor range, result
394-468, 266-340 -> 1.07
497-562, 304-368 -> 1.08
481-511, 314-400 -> 1.05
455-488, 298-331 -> 1.08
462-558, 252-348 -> 1.09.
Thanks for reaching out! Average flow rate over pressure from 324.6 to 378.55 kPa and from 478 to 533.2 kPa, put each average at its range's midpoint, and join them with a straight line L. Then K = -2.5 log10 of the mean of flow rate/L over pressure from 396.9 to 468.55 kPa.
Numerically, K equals -0.02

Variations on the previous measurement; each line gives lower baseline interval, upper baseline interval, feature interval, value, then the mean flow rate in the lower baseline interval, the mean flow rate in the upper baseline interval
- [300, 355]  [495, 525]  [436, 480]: -0.03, 434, 462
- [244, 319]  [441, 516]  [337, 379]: 0.00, 427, 464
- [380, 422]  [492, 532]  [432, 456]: -0.02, 452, 464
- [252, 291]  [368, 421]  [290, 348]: 0.01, 426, 450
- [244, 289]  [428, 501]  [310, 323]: 0.01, 425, 465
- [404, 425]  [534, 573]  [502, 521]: 0.03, 453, 480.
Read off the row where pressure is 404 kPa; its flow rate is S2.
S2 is 449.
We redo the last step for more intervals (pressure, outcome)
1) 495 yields 464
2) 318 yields 431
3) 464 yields 455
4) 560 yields 478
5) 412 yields 452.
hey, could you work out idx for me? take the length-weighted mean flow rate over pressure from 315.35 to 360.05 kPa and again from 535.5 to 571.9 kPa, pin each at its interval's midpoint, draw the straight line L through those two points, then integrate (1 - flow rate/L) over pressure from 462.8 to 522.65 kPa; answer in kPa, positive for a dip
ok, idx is 0.4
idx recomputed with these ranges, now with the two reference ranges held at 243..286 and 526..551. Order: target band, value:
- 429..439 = -0.3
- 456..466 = -0.1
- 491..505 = 0.0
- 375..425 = -0.5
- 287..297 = 0.1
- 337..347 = 0.1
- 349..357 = 0.0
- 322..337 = 0.1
